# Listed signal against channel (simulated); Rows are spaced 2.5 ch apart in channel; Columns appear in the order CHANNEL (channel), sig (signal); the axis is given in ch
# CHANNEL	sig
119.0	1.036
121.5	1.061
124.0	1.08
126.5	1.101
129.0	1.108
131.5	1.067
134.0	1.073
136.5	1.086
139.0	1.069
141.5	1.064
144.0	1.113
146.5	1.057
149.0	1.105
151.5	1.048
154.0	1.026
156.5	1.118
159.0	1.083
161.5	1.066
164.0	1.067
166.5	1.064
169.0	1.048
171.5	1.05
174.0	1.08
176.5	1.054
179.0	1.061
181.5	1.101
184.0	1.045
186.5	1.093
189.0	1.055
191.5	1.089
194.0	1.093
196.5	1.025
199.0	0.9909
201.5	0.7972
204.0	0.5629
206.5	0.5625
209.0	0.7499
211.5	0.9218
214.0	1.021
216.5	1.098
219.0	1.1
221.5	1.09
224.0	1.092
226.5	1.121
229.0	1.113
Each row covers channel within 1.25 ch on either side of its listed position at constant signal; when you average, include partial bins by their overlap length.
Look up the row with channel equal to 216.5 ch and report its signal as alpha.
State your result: 1.098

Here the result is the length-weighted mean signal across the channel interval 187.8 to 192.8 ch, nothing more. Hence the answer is 1.07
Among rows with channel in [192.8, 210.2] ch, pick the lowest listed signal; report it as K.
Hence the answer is 0.5625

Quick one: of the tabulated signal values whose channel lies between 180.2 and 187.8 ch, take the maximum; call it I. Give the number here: 1.101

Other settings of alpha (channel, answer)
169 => 1.048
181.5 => 1.101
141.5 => 1.064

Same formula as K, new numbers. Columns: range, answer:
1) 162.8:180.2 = 1.048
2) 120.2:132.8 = 1.061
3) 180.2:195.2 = 1.045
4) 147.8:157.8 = 1.026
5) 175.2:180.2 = 1.054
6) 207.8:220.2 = 0.7499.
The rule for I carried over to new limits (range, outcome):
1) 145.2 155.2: 1.105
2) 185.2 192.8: 1.093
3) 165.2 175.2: 1.08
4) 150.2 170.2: 1.118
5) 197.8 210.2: 0.9909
